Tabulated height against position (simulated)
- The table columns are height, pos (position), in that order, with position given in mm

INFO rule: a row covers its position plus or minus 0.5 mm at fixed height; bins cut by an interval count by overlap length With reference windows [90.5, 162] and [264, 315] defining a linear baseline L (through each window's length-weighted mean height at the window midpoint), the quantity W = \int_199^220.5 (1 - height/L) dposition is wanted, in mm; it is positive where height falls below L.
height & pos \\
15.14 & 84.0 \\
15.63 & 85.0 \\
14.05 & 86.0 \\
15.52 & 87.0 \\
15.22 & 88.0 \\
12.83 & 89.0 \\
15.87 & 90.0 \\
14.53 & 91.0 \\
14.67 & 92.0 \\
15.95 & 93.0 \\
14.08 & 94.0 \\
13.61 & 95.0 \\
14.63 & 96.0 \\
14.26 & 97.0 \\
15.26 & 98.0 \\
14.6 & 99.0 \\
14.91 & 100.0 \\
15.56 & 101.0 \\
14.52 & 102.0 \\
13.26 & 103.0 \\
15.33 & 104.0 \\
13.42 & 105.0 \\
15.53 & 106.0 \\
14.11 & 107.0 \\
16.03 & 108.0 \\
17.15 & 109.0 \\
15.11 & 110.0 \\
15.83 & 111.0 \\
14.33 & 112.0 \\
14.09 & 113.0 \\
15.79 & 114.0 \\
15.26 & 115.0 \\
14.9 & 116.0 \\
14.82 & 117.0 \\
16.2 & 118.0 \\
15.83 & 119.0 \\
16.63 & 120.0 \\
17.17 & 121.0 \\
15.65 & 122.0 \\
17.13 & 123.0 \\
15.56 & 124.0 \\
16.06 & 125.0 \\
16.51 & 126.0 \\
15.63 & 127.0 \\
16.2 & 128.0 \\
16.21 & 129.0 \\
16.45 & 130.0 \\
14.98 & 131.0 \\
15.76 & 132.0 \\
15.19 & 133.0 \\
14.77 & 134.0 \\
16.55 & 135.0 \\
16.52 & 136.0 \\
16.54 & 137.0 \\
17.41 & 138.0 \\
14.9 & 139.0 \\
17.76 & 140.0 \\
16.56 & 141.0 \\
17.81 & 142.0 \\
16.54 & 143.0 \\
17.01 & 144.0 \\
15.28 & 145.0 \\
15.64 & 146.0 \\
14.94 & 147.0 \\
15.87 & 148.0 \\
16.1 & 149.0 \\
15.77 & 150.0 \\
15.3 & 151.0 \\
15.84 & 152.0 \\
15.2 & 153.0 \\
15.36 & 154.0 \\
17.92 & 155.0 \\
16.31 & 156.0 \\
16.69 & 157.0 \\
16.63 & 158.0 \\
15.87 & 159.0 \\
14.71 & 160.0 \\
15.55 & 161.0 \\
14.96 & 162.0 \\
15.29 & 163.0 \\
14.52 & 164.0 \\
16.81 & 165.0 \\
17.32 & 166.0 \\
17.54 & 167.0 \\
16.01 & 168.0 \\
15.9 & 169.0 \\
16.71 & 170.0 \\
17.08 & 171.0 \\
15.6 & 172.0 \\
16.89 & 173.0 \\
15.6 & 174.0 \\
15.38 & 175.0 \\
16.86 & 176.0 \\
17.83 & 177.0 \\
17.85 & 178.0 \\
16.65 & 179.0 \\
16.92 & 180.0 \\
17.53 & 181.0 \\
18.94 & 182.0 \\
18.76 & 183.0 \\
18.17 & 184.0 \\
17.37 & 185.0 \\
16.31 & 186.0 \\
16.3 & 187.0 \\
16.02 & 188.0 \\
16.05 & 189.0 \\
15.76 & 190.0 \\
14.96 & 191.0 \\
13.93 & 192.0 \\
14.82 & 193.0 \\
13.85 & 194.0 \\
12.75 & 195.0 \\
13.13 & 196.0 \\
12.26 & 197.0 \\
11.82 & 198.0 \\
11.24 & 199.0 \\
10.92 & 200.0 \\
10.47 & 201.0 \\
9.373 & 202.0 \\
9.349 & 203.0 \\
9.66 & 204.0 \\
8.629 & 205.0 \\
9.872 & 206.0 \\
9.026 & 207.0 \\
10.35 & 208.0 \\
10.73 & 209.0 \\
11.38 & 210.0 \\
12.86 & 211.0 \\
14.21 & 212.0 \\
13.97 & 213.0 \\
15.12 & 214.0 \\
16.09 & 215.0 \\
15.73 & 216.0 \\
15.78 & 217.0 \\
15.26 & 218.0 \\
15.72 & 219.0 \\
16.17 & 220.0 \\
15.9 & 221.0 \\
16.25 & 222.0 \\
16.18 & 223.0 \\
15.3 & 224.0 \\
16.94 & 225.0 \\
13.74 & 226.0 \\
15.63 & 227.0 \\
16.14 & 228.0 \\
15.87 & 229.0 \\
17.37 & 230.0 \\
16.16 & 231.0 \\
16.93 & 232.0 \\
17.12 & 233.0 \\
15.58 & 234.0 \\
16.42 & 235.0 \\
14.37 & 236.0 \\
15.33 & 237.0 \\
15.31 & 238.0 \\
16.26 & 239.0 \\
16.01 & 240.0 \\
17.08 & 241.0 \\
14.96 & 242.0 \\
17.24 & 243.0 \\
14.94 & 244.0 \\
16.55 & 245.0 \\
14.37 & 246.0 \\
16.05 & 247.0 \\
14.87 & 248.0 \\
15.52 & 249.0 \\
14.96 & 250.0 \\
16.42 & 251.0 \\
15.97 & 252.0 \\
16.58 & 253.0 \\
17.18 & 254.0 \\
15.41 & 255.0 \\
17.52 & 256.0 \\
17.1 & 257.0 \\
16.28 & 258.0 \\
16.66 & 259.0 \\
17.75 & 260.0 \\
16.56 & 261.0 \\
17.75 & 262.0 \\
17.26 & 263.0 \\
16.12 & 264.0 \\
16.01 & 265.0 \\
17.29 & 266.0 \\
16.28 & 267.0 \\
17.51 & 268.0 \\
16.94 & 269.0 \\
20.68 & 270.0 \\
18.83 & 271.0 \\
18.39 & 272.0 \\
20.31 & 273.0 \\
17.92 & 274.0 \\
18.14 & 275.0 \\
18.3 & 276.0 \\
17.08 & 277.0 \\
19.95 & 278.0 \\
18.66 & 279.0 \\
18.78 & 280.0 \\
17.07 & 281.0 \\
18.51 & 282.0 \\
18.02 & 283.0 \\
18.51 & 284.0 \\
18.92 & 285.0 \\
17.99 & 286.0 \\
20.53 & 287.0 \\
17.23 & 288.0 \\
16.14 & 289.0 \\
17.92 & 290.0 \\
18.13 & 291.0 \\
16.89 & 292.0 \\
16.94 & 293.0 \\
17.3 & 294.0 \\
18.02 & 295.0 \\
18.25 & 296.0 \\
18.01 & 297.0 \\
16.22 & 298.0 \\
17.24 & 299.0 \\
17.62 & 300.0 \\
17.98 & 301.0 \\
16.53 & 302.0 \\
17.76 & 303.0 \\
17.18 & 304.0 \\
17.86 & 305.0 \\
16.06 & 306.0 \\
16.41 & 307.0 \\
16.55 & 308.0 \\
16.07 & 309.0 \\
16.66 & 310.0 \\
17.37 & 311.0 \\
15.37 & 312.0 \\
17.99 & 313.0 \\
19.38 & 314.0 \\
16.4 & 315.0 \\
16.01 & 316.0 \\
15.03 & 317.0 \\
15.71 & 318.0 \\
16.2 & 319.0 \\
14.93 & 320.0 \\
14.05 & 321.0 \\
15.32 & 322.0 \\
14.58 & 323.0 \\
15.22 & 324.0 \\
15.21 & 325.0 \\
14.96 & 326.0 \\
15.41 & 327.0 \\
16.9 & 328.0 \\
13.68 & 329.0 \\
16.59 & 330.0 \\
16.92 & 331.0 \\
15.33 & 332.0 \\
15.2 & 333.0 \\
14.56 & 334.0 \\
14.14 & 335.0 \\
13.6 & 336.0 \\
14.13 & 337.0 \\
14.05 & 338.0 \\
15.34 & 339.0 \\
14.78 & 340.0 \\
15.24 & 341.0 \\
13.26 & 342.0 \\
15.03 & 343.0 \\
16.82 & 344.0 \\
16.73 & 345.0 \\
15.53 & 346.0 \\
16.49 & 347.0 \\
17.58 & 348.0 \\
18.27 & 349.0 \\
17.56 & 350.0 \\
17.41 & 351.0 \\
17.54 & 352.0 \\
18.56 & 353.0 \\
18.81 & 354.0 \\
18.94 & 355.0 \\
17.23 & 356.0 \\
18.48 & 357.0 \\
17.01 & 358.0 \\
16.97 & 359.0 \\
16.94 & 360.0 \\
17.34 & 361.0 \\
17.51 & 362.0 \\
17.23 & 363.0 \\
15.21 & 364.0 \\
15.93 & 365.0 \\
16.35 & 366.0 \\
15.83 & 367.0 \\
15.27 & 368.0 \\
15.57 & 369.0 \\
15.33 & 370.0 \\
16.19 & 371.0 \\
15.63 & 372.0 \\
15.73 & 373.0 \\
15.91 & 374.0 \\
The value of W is 5.6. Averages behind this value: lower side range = 15.6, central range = 12.4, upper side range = 17.7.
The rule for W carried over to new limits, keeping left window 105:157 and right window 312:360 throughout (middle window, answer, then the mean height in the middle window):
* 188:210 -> 5.5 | 11.9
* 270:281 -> -1.8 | 18.7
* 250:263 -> -0.6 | 16.7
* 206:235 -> 2.0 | 14.9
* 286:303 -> -1.6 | 17.6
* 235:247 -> 0.2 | 15.7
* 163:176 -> -0.3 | 16.3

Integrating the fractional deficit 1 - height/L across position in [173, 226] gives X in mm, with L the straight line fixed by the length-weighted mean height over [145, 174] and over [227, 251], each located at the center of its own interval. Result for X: 5.1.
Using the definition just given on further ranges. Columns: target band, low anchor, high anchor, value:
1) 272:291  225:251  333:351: -3.2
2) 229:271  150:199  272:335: 0.2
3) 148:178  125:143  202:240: -1.1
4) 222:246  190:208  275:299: -3.1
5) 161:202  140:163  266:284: 2.6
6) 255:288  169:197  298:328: -3.3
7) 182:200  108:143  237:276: 1.6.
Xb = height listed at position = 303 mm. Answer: 17.76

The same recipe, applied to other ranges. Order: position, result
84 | 15.14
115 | 15.26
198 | 11.82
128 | 16.2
